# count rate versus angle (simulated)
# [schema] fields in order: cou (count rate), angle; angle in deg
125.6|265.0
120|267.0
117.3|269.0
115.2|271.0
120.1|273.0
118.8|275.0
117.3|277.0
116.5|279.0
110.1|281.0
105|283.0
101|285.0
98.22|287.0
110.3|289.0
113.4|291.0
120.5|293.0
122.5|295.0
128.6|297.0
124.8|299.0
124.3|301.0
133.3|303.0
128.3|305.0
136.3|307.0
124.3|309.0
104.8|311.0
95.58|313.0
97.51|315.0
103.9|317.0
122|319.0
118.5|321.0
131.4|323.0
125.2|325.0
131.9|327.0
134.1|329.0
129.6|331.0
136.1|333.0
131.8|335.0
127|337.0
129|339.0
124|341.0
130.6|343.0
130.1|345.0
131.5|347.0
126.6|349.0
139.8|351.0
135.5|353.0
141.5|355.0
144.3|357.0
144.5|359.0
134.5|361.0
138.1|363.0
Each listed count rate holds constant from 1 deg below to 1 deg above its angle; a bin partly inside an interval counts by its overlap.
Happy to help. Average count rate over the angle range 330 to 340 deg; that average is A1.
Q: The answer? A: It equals 131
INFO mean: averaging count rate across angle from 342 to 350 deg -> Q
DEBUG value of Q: 130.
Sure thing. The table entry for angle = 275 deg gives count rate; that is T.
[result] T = 118.8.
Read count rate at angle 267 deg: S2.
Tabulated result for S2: 120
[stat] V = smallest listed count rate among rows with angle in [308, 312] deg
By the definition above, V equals 104.8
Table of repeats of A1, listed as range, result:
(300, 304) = 129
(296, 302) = 126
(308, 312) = 115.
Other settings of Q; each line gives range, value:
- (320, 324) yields 125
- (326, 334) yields 133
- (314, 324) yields 115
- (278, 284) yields 111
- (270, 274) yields 118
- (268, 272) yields 116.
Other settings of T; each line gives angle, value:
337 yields 127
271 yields 115.2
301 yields 124.3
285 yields 101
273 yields 120.1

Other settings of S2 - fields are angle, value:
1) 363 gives 138.1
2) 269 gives 117.3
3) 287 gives 98.22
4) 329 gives 134.1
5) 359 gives 144.5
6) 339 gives 129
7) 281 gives 110.1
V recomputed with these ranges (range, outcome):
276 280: 116.5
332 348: 124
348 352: 126.6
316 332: 103.9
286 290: 98.22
